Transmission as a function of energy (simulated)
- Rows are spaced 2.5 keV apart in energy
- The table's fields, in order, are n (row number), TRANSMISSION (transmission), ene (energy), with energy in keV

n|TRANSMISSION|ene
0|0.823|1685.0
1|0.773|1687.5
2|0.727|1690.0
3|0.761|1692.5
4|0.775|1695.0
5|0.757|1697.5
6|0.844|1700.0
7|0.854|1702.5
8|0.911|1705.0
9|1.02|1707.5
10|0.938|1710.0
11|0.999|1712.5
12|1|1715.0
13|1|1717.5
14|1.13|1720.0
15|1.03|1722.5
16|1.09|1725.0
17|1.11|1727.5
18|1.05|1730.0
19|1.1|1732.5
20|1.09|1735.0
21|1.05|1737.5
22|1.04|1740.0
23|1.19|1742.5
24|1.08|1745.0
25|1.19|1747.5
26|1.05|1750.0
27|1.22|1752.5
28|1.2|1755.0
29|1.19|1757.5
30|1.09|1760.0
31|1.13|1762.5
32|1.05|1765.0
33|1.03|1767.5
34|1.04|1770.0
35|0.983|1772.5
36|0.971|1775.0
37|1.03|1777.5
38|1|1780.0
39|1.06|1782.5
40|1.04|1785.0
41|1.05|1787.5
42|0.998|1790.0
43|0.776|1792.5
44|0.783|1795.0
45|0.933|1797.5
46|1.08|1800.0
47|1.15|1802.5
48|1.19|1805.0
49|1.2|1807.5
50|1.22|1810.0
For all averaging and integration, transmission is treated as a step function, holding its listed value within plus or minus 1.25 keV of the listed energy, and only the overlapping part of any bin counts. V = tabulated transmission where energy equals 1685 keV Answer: 0.823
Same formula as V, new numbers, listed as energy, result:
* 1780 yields 1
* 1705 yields 0.911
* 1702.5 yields 0.854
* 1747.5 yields 1.19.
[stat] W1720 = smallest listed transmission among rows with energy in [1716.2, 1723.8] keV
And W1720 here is 1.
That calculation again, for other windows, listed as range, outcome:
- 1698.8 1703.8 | 0.844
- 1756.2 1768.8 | 1.03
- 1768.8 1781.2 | 0.971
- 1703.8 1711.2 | 0.911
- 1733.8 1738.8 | 1.05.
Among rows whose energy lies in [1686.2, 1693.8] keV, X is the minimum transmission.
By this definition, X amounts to 0.727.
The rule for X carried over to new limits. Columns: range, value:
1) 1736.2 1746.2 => 1.04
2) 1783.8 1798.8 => 0.776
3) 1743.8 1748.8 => 1.08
